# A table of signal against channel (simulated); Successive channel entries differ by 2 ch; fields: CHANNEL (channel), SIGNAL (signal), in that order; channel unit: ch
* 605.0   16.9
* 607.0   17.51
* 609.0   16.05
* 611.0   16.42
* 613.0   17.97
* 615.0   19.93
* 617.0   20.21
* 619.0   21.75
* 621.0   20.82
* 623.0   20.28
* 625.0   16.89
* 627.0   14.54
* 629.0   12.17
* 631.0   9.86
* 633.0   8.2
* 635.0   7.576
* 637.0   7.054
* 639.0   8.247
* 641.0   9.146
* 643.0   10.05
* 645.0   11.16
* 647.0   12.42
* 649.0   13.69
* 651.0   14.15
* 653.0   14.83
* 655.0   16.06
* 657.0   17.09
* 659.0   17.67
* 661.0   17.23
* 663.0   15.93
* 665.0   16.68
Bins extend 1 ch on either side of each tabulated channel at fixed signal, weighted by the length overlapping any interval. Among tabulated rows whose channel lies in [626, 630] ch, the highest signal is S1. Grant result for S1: 14.54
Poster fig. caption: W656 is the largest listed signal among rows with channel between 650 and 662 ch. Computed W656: 17.67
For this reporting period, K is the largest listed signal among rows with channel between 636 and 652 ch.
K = 14.15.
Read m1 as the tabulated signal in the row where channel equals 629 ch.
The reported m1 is 12.17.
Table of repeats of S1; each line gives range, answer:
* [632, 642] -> 9.146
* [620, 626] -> 20.82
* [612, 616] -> 19.93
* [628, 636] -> 12.17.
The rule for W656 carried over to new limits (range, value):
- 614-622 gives 21.75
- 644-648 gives 12.42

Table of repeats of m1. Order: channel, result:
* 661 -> 17.23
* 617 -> 20.21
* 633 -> 8.2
